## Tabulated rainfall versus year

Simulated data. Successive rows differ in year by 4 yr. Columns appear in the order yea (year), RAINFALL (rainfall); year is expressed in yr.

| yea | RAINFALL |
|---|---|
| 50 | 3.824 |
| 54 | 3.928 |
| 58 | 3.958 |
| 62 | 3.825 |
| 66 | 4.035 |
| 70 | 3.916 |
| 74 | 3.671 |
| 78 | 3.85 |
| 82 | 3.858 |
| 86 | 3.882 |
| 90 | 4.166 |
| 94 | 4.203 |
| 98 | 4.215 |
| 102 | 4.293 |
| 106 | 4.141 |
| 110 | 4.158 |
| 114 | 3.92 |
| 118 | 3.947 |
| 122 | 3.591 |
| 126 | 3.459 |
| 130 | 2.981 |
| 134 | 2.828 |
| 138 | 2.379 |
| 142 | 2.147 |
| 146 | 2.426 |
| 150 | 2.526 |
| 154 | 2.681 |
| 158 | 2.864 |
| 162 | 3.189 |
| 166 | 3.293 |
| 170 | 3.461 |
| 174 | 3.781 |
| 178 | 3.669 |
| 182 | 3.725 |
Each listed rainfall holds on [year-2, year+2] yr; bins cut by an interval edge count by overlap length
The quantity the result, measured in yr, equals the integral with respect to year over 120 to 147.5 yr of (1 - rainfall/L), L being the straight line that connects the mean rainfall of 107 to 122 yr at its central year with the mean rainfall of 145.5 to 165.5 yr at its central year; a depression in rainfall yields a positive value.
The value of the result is 4.8 yr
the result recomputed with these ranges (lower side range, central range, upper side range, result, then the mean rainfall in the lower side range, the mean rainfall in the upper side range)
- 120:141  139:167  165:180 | 5.2 yr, 3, 3.57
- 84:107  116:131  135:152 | -1.9 yr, 4.15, 2.4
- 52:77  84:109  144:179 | -3.7 yr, 3.89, 3.08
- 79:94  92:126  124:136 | -4.8 yr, 3.99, 3.09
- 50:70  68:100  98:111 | 0.8 yr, 3.92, 4.2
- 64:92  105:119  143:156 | -3.4 yr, 3.91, 2.51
